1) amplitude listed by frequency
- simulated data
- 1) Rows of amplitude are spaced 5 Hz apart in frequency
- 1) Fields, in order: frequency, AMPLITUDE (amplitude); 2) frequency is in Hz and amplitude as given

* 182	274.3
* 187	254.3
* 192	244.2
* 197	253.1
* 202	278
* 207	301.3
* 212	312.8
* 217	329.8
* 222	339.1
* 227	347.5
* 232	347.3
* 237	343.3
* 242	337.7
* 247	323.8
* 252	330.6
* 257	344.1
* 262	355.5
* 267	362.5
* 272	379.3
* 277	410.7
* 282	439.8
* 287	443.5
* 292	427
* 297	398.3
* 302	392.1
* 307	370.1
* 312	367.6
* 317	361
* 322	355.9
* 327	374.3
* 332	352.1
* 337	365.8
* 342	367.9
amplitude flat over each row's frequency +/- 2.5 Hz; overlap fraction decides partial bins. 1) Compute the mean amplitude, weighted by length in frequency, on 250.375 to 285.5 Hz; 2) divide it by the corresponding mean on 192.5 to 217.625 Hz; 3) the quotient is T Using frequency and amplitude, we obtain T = 1.3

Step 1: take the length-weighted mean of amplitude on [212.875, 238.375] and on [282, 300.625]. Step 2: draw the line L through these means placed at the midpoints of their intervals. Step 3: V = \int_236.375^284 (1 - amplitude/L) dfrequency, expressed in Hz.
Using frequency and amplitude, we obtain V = 2.67 Hz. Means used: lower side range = 339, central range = 363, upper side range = 423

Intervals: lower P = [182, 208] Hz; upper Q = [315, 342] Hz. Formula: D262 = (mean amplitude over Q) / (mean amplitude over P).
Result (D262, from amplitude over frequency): 1.37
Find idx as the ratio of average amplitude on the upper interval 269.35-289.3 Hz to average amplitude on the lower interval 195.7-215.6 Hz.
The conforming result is 1.4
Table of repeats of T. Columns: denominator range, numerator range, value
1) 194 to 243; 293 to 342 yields 1.17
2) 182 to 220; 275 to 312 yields 1.45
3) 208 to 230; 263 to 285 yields 1.20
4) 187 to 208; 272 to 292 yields 1.60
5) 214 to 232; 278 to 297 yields 1.27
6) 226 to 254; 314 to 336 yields 1.07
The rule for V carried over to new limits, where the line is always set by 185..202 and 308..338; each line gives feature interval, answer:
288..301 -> -2.87 Hz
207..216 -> -1.43 Hz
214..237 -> -4.84 Hz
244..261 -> -1.73 Hz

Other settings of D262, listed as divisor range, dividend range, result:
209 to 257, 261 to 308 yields 1.20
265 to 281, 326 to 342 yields 0.93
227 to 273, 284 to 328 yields 1.12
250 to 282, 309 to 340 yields 0.98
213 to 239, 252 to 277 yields 1.07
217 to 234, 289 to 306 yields 1.18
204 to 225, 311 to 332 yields 1.13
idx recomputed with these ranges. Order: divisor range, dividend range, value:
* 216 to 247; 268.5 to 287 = 1.21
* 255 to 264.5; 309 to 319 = 1.04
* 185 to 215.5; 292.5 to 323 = 1.37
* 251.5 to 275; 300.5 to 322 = 1.03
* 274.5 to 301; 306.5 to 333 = 0.86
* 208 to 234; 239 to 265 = 1.02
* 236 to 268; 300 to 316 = 1.10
